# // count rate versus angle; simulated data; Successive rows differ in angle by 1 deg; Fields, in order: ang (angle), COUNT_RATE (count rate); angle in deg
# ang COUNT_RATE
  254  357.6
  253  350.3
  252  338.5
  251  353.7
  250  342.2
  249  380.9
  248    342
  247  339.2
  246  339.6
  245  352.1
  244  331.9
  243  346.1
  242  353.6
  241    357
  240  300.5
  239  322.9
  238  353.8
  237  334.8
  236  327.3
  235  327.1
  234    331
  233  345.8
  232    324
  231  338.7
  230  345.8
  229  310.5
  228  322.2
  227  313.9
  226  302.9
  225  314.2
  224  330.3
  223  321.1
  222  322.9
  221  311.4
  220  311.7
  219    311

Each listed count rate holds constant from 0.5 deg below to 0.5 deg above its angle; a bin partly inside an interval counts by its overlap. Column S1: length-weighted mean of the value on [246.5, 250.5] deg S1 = 351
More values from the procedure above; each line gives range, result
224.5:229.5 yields 313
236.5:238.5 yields 344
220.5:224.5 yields 321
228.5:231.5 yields 332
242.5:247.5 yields 342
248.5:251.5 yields 359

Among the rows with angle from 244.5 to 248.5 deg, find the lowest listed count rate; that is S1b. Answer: 339.2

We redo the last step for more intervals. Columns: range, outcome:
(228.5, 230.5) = 310.5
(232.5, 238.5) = 327.1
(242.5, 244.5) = 331.9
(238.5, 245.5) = 300.5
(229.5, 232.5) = 324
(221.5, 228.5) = 302.9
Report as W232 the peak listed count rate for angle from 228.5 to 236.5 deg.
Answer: 345.8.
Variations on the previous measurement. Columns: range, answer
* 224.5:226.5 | 314.2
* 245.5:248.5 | 342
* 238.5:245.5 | 357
